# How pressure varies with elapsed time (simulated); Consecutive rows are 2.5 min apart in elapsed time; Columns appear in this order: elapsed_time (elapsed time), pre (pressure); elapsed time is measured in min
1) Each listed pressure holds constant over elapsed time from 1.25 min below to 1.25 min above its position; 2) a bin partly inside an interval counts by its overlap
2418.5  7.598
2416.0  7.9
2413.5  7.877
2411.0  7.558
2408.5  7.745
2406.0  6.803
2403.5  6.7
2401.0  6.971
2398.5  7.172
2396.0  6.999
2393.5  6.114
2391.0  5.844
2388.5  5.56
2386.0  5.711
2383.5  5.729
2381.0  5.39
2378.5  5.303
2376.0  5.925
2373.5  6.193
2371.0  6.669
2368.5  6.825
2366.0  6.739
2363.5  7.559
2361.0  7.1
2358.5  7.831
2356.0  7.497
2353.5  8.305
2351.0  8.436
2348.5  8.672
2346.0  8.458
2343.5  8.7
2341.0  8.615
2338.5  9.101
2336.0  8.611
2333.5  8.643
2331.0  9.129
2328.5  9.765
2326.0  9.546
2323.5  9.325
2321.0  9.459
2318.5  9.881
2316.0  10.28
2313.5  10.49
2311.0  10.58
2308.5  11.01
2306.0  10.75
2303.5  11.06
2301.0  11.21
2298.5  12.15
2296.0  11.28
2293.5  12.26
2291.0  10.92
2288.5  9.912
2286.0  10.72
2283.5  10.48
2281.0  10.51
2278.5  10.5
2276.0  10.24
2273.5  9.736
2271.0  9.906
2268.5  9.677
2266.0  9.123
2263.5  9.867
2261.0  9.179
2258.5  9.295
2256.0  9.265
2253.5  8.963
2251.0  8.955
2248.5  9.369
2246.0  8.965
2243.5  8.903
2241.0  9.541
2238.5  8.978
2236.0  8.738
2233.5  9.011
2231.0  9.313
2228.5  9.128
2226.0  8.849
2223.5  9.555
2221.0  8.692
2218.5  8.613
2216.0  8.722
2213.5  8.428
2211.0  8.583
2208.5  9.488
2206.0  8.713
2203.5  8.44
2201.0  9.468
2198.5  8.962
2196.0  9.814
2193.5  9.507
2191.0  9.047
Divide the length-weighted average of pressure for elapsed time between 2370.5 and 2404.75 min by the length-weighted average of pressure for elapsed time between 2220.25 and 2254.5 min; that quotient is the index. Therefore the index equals 0.68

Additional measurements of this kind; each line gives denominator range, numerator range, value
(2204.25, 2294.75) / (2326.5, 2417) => 0.78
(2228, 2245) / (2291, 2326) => 1.18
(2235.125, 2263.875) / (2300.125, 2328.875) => 1.12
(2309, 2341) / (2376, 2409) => 0.65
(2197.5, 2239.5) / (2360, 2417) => 0.74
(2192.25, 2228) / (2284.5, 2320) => 1.21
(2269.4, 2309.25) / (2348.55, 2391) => 0.62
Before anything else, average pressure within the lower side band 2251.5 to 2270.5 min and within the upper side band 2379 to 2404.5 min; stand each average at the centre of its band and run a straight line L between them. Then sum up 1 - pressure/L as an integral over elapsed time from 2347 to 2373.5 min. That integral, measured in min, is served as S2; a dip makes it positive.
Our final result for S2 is -2.1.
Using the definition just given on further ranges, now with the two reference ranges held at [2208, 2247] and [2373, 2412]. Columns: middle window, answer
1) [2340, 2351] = -2.32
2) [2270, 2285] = -3.81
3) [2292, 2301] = -4.47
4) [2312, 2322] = -3.32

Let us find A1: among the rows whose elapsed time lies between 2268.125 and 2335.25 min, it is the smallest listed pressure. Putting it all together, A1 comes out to 8.643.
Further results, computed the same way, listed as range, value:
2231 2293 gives 8.738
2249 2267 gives 8.955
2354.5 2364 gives 7.1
